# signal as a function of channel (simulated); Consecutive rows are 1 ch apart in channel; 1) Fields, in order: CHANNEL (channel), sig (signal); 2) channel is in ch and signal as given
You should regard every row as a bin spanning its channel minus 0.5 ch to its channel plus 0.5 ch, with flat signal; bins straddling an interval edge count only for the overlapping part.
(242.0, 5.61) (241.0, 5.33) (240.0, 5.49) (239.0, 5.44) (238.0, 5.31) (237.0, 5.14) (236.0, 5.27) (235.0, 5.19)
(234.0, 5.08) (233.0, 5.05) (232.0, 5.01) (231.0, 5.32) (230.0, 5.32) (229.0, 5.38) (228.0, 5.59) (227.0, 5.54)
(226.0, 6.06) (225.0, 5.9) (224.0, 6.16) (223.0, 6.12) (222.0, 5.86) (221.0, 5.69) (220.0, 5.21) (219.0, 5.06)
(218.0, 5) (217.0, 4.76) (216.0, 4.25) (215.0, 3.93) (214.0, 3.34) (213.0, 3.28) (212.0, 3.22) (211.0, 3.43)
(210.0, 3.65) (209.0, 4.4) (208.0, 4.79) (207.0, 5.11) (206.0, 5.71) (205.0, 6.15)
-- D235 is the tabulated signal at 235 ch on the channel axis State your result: 5.19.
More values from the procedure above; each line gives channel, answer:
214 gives 3.34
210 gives 3.65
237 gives 5.14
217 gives 4.76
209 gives 4.4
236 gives 5.27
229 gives 5.38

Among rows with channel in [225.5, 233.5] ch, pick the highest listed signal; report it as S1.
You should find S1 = 6.06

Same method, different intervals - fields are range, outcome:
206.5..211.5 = 5.11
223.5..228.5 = 6.16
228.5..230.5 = 5.38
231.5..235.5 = 5.19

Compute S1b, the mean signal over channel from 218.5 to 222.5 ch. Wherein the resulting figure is 5.46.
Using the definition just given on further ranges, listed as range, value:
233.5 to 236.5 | 5.18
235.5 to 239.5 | 5.29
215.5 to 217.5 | 4.5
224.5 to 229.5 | 5.69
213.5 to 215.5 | 3.63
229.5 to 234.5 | 5.16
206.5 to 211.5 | 4.28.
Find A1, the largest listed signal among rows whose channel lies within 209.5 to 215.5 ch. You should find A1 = 3.93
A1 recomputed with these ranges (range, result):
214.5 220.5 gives 5.21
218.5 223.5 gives 6.12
